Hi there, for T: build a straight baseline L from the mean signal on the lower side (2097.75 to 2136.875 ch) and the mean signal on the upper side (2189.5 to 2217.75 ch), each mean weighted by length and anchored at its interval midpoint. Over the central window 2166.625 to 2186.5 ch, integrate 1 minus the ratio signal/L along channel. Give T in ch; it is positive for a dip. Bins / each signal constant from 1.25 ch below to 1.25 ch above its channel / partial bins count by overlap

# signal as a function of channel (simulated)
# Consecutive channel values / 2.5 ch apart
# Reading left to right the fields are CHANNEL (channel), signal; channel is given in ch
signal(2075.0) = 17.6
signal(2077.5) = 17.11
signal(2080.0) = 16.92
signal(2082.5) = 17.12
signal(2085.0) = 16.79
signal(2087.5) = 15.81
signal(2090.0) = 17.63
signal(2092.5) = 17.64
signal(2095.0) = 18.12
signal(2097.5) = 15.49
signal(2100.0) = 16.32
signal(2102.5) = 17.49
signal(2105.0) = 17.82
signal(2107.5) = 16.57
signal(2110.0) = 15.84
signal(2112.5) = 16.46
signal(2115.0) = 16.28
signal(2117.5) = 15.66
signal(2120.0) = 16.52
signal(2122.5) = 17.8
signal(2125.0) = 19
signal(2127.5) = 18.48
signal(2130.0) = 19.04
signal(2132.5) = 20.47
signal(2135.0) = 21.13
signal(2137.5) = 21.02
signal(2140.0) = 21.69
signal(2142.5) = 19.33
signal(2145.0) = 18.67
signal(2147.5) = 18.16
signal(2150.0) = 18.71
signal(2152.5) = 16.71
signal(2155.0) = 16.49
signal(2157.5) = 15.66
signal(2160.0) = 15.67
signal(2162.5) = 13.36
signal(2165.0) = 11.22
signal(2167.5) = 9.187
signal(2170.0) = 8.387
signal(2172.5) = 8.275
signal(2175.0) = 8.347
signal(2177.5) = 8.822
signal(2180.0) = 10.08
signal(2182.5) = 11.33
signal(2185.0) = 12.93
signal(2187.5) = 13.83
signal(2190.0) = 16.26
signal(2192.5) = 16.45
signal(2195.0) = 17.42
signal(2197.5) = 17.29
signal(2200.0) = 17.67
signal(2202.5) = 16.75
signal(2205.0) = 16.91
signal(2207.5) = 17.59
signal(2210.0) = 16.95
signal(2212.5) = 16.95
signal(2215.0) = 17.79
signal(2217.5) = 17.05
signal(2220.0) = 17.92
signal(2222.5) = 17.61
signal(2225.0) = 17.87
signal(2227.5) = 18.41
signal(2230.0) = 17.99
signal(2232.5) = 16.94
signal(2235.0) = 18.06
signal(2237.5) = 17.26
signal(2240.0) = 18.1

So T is 8.7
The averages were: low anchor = 17.7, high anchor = 17.1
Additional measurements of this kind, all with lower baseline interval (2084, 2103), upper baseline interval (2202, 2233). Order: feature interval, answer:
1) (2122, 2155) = -4.01 ch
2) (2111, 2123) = 0.39 ch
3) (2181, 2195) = 2.39 ch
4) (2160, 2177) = 6.95 ch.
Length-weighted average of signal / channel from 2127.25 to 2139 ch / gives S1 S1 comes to 20.2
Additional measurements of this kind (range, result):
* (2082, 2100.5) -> 16.9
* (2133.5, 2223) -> 15.5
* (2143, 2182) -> 13.3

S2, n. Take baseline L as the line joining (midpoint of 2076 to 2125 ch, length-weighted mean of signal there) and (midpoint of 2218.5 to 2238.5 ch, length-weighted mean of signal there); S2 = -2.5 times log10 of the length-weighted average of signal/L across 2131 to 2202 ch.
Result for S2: 0.14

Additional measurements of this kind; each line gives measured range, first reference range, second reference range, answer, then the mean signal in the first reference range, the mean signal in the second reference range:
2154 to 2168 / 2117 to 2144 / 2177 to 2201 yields 0.21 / 19.2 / 14.3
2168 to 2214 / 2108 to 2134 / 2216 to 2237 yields 0.26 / 17.6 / 17.7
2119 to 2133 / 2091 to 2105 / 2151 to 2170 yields -0.19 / 17.1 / 13.7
